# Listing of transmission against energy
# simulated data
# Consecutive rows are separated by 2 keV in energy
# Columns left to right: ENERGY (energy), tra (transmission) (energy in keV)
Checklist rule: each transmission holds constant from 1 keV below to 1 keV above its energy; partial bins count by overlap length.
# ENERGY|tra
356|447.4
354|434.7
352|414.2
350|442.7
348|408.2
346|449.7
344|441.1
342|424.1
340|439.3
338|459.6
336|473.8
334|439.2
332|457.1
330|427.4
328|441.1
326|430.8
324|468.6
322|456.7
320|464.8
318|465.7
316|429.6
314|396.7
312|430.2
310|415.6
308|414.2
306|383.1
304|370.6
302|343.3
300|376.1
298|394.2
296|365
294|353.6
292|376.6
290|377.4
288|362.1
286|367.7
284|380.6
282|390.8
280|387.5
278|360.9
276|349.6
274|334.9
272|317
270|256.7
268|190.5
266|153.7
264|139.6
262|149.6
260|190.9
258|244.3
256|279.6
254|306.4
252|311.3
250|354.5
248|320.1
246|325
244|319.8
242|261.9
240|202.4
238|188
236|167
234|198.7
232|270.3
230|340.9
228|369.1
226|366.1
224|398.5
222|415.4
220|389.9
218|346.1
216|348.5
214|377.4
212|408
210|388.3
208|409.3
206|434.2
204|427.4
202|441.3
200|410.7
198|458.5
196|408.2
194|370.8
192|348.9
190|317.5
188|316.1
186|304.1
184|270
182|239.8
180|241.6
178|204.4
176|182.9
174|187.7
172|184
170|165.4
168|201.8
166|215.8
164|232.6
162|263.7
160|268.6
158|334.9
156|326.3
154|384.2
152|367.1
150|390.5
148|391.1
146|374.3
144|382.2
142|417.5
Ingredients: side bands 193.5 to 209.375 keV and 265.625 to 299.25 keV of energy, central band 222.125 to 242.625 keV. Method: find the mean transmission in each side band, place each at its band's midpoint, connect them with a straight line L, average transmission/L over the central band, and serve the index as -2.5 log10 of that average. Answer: 0.35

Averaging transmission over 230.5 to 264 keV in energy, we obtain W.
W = 253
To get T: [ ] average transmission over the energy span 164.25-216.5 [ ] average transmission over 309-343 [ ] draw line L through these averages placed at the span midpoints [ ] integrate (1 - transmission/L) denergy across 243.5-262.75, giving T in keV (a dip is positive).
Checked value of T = 4.8 keV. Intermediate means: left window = 316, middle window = 281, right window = 442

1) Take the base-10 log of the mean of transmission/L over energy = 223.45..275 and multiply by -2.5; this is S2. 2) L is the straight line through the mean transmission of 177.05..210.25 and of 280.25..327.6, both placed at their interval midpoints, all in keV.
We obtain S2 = 0.37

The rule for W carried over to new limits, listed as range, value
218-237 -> 325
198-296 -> 324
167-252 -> 316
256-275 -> 223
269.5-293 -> 357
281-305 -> 372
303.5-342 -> 436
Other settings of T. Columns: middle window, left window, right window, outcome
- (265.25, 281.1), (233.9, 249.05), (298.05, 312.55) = 1.2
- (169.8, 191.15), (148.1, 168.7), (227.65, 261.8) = 3.9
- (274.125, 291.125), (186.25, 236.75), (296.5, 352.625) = 1.4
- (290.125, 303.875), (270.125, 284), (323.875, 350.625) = 0.5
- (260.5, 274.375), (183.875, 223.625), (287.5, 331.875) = 6.4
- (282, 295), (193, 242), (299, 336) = 1.0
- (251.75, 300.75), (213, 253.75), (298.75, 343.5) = 8.4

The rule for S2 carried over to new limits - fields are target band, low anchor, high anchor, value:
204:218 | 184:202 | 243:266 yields -0.17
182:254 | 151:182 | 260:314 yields -0.19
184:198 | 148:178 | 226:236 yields -0.25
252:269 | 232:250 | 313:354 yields 0.34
